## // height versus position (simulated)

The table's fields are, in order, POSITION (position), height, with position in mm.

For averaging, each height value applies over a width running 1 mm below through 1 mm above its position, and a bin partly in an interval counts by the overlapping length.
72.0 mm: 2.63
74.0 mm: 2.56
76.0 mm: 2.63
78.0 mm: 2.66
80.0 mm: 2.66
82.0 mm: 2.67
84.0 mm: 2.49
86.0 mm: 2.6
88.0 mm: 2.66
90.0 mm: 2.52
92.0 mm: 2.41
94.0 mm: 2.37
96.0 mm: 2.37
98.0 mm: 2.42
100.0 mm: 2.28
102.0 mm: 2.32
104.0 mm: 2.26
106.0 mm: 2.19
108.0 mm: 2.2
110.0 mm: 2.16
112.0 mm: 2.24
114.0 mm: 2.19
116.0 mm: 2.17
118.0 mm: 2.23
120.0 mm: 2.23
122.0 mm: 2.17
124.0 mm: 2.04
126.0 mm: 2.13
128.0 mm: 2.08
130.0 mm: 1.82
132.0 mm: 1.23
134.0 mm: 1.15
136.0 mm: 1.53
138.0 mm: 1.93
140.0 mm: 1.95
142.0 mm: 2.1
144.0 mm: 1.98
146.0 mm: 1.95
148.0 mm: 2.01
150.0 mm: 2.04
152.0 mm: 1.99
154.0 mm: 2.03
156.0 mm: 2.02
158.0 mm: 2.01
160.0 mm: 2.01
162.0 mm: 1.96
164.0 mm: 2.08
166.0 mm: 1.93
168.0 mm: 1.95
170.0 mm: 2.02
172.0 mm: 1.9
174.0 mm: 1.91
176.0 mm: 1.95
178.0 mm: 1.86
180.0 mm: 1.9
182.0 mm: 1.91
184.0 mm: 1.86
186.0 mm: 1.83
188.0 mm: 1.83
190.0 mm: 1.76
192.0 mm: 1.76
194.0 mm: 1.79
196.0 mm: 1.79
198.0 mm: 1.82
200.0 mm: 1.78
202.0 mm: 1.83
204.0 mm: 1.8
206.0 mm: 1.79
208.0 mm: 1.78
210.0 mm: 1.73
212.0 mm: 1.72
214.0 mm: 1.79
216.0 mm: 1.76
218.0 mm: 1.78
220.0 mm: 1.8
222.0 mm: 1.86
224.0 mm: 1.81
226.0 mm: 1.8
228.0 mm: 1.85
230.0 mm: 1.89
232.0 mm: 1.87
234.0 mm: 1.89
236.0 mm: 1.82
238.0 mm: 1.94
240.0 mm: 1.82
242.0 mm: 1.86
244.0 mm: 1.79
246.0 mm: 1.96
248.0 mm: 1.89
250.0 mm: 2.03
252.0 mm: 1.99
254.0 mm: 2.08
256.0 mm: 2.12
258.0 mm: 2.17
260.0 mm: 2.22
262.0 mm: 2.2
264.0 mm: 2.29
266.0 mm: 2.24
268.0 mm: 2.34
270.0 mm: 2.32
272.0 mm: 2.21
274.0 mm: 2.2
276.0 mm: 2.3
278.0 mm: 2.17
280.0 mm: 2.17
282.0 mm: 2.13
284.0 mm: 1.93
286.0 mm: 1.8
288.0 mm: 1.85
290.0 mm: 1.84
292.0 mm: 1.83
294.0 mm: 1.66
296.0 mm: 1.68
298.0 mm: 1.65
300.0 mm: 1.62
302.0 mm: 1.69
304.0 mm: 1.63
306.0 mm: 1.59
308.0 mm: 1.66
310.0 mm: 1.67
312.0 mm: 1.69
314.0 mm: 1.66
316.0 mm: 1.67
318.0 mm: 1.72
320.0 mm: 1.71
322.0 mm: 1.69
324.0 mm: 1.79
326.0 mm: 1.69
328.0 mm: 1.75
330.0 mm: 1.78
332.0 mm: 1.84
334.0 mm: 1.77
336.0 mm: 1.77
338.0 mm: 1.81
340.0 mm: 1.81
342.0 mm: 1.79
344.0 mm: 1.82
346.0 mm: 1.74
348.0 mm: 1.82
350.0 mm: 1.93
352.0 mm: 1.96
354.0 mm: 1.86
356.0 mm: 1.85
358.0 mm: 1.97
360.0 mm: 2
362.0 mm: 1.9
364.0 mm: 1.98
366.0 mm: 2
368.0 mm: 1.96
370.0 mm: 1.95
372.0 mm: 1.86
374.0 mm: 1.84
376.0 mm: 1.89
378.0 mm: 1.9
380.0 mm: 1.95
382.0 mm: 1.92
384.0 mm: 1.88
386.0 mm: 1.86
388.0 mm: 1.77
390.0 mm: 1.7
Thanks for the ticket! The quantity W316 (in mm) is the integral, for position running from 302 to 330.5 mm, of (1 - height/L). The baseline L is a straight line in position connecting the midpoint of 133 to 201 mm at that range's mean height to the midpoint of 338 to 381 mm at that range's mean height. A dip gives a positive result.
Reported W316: 3.0 mm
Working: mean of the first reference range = 1.89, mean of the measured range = 1.69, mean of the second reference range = 1.89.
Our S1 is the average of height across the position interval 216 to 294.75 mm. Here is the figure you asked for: 1.99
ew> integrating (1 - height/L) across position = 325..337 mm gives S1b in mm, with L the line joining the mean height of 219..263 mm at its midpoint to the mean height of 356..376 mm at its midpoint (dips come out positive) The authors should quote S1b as 1.0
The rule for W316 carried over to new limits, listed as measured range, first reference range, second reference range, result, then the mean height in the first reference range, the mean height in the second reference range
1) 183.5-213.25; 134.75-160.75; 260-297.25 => 3.1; 1.96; 2.07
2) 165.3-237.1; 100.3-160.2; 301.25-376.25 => 3.9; 2.02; 1.8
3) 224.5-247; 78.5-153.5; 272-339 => 0.9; 2.16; 1.81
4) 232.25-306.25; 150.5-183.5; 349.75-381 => -1.1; 1.96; 1.92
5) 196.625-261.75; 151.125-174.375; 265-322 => 1.7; 1.99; 1.88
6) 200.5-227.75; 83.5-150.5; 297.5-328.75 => 1.7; 2.13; 1.68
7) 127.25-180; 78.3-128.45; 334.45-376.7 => 8.0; 2.33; 1.88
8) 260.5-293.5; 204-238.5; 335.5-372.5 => -4.7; 1.81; 1.88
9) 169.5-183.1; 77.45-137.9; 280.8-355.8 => 1.0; 2.21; 1.77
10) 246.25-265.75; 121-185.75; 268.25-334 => -2.6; 1.92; 1.84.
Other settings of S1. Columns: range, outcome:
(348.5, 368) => 1.94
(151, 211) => 1.89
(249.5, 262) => 2.11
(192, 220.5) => 1.78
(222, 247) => 1.86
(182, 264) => 1.88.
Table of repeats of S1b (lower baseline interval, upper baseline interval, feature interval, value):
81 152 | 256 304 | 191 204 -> 1.8 mm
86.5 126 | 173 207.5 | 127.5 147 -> 3.2 mm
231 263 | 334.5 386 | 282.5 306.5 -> 2.4 mm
